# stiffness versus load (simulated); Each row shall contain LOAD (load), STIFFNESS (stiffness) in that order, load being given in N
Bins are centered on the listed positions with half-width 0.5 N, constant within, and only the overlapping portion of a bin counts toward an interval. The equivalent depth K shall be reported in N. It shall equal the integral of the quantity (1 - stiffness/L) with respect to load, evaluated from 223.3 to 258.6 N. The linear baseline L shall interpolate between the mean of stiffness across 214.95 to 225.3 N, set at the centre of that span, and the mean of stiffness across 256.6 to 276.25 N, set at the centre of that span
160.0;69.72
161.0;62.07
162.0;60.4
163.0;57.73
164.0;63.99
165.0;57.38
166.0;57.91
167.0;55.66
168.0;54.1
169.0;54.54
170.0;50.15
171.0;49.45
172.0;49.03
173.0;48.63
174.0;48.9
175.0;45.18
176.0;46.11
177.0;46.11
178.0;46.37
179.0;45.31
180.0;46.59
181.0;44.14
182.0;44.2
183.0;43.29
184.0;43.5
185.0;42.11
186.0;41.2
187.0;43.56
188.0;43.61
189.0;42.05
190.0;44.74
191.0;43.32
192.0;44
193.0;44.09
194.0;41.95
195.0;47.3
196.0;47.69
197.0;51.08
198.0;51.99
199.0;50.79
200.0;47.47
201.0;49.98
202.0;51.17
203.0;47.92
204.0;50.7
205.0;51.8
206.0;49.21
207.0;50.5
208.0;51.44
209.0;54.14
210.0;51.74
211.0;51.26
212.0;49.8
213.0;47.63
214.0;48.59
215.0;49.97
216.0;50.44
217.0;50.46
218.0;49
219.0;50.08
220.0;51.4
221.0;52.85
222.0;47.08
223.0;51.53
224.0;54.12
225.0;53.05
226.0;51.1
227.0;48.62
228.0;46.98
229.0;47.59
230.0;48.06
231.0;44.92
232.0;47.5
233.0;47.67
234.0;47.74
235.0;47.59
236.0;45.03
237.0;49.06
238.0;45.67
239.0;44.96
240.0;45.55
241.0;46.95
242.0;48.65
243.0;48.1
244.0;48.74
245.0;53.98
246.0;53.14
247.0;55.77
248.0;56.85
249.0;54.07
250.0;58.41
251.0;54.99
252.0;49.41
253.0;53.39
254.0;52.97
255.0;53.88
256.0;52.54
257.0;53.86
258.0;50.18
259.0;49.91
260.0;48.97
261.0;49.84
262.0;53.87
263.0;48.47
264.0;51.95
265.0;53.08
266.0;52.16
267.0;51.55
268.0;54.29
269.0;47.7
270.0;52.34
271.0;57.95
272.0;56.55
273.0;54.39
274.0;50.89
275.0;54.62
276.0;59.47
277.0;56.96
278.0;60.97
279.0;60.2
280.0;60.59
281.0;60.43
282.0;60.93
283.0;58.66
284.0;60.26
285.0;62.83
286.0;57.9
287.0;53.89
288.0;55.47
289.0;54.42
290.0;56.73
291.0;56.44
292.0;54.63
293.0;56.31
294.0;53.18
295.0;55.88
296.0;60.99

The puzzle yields 0.9 N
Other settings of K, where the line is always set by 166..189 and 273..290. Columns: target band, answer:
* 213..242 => 1.96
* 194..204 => 0.02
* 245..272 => 1.27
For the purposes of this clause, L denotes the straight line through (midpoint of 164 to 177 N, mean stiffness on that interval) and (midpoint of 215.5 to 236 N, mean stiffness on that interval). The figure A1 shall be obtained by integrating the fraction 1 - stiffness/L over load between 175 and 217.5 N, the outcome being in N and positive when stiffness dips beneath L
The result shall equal 2.7 N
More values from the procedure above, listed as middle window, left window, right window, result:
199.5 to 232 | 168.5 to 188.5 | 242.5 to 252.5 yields 0.00 N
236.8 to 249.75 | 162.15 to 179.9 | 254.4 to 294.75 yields 0.88 N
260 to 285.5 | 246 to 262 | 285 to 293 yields -0.36 N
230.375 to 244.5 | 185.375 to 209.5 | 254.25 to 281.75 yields 1.16 N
